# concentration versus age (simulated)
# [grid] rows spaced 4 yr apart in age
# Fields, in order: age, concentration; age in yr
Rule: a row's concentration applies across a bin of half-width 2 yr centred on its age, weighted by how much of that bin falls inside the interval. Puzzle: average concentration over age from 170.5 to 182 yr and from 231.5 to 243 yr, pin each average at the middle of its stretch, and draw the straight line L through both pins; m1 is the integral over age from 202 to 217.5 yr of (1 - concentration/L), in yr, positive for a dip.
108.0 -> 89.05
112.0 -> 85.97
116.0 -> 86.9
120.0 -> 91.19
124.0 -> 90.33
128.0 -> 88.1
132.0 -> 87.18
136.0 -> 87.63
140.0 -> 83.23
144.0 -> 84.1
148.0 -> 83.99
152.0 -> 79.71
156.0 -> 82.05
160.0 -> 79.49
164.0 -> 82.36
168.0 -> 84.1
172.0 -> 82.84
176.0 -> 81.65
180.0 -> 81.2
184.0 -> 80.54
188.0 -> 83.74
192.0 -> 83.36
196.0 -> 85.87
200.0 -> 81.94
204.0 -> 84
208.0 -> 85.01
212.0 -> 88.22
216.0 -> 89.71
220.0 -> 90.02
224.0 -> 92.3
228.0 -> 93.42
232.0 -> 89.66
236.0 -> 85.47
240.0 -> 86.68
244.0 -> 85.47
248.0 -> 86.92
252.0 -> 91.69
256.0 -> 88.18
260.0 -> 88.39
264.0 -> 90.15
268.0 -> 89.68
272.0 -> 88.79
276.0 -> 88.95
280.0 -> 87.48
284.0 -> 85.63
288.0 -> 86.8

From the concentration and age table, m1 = -0.38 yr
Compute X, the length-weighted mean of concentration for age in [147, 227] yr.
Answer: 84.2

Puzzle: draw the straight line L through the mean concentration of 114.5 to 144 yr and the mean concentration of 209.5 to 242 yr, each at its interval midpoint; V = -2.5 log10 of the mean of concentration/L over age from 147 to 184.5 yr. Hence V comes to 0.08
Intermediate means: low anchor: 87.6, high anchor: 89.4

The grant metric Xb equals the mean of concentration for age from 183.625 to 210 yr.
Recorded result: 83.7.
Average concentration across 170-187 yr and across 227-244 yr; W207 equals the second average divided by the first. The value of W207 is 1.1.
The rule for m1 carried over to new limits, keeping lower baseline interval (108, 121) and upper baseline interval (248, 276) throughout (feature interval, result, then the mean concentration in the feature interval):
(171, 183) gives 0.9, 81.7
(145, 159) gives 1.0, 81.9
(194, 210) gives 0.8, 84.2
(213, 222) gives -0.1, 89.7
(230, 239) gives 0.2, 87.5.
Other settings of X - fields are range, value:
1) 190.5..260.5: 87.6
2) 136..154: 83.3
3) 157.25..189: 81.9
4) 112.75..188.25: 84.3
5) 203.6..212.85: 85.7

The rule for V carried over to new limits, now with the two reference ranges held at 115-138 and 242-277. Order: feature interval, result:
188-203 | 0.062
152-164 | 0.100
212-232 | -0.027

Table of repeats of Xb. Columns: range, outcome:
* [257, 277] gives 89.2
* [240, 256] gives 87.9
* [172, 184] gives 81.5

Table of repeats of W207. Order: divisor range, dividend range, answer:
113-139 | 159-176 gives 0.93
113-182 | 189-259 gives 1.04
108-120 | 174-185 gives 0.93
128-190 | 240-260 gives 1.06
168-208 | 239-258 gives 1.06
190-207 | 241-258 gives 1.05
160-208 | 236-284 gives 1.06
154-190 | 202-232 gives 1.09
